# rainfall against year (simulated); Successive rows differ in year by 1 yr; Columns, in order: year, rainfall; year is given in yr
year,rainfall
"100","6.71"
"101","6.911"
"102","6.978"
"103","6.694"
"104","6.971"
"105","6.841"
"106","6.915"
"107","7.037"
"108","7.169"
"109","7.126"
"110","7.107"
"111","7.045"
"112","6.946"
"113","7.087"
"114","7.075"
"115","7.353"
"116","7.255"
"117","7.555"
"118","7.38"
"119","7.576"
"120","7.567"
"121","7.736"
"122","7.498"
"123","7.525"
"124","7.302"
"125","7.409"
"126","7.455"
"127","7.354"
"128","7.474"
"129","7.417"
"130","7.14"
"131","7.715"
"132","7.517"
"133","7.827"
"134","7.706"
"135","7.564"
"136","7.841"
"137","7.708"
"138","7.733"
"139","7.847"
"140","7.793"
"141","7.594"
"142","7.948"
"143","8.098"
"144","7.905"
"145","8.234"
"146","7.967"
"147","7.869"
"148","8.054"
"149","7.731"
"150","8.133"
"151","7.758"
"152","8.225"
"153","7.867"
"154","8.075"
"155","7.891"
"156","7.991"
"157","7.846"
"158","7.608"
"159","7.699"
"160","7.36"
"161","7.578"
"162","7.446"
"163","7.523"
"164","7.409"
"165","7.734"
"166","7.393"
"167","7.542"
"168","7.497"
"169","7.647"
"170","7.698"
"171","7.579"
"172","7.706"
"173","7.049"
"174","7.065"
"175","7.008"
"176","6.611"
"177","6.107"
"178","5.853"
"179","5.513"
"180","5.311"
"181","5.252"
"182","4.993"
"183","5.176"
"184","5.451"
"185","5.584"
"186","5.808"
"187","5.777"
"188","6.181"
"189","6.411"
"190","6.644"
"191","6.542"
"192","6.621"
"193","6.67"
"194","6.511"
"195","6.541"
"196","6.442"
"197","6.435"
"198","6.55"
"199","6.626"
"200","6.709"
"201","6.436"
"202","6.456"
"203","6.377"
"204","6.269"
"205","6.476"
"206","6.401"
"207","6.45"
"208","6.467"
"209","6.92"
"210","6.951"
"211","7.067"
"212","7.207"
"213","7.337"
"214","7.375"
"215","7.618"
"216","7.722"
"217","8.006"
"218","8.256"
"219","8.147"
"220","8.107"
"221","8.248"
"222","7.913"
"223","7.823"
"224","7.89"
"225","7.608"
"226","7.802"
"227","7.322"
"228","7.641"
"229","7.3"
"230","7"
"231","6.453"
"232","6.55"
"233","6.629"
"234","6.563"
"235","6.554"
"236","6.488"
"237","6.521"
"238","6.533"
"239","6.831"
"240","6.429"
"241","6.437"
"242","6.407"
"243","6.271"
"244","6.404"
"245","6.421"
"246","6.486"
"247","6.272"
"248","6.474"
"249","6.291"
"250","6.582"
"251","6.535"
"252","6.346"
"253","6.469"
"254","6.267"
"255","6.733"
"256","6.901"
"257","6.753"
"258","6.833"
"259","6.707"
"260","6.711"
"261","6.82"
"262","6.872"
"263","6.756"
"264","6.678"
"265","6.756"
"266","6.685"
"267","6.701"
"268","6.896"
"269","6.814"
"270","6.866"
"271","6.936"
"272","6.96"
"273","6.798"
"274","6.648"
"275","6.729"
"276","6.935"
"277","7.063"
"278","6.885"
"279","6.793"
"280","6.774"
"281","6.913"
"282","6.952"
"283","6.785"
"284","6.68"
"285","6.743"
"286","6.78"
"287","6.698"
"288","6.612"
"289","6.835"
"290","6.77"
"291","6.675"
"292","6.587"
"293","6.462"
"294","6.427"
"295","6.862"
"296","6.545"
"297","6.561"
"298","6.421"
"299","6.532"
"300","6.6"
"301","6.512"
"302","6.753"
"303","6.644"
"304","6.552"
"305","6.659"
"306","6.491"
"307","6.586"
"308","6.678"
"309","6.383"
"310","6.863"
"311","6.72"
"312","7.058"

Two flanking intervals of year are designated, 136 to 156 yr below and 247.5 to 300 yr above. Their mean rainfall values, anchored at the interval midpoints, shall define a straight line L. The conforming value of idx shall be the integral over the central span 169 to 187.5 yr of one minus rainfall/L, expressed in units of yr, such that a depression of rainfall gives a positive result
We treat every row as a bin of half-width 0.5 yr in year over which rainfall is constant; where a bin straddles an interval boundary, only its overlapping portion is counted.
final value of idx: 3.36 yr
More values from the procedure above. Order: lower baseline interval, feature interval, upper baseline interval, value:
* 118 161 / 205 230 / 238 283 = -1.4 yr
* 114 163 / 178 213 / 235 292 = 4.5 yr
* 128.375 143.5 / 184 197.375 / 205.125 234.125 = 2.1 yr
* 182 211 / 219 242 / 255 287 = -2.0 yr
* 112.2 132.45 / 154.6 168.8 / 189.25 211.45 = -1.3 yr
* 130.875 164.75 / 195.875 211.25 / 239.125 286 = 1.5 yr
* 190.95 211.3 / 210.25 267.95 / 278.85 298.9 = -3.0 yr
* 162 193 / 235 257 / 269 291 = 0.8 yr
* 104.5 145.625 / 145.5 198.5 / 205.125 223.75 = 3.5 yr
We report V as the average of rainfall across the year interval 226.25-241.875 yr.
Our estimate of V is 6.76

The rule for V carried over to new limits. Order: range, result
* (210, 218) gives 7.49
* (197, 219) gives 6.95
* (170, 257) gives 6.71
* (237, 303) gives 6.66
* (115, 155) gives 7.7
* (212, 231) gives 7.68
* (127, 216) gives 7.09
